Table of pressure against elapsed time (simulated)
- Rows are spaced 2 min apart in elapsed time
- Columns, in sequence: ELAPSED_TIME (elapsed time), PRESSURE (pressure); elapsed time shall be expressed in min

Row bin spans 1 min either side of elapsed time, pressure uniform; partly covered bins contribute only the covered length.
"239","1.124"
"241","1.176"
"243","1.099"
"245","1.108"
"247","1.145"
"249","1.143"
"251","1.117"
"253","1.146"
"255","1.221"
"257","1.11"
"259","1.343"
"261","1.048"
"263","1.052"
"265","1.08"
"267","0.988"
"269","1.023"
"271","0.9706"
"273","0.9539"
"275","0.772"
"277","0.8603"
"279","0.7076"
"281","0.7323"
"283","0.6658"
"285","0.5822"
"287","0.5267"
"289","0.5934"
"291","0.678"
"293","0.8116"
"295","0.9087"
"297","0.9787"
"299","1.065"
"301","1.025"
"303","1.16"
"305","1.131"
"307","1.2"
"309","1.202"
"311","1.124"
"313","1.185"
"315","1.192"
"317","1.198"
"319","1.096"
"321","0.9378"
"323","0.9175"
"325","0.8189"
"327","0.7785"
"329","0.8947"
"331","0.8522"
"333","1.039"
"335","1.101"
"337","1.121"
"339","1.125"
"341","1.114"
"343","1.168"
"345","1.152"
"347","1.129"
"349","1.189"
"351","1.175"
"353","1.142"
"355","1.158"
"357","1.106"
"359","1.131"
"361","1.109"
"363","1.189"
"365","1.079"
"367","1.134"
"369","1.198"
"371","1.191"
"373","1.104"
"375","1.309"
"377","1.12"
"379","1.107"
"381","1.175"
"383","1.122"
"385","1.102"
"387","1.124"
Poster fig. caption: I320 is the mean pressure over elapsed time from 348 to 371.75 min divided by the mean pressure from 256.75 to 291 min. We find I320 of 1.32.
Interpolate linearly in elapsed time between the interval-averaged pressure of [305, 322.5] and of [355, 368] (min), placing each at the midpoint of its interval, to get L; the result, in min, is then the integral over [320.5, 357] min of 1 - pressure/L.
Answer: 2.7 min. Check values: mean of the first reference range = 1.13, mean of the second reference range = 1.13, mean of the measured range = 1.05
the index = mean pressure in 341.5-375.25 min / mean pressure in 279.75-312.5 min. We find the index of 1.3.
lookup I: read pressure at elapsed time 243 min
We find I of 1.099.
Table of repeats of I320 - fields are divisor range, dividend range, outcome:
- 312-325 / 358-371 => 1.07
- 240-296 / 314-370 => 1.14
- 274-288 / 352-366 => 1.63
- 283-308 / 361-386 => 1.31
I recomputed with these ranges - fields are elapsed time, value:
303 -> 1.16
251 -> 1.117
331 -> 0.8522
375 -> 1.309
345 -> 1.152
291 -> 0.678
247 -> 1.145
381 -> 1.175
